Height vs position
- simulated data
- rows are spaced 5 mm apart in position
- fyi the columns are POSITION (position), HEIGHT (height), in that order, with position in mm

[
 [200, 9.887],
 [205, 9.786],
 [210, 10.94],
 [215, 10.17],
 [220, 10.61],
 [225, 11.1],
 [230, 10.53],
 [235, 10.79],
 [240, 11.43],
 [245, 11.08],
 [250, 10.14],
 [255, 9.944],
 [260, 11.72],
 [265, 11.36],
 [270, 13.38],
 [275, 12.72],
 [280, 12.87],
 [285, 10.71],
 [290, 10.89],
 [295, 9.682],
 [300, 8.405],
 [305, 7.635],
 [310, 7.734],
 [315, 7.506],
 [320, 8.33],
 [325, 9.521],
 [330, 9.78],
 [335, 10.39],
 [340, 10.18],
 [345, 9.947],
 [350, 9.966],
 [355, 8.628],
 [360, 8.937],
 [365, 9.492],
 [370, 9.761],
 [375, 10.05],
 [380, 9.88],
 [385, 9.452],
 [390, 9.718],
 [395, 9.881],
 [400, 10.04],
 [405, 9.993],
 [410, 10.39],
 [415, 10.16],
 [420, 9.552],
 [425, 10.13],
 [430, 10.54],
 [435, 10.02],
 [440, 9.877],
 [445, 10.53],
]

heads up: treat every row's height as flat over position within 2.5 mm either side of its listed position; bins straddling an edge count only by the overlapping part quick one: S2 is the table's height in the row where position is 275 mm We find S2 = 12.72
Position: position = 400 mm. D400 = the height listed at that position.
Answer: 10.04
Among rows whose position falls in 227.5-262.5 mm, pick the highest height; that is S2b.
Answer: 11.72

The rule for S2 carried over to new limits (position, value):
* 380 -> 9.88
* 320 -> 8.33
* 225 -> 11.1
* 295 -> 9.682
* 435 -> 10.02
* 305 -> 7.635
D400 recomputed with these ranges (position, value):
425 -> 10.13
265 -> 11.36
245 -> 11.08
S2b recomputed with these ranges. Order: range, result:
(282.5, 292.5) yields 10.89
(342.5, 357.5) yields 9.966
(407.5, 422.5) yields 10.39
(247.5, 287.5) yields 13.38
